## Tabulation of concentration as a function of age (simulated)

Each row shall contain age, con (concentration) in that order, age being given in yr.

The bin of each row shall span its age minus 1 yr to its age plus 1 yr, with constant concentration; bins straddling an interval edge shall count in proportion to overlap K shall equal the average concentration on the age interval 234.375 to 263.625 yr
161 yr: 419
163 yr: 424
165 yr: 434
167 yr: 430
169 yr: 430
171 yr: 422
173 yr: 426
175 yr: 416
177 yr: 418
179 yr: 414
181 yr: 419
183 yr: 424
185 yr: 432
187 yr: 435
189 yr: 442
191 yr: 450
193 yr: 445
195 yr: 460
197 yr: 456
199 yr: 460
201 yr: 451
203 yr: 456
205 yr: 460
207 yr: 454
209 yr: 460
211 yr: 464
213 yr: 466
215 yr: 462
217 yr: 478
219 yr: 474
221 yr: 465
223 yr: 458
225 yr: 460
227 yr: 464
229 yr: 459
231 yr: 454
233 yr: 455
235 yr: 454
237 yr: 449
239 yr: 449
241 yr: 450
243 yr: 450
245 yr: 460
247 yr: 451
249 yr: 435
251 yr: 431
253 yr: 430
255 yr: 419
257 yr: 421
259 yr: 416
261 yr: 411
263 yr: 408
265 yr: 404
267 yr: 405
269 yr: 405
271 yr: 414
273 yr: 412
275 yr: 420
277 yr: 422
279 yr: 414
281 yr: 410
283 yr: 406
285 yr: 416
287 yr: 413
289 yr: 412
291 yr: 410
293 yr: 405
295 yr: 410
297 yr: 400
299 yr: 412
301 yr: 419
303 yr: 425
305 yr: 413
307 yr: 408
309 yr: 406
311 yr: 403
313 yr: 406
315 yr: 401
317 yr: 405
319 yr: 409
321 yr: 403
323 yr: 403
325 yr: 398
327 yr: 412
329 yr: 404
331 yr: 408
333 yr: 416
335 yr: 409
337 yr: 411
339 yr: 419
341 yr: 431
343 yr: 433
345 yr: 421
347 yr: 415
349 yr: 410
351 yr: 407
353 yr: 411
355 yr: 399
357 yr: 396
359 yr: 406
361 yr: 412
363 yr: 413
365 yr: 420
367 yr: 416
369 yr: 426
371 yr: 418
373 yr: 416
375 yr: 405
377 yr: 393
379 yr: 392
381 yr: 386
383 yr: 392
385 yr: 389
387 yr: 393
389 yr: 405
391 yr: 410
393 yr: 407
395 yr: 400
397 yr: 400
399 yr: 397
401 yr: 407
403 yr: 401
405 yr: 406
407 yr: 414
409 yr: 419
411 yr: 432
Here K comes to 436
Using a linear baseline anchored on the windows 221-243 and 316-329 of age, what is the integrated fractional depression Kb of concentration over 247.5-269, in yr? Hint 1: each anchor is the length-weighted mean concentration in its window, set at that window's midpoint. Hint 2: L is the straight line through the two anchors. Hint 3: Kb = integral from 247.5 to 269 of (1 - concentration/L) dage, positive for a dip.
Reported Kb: 1.11 yr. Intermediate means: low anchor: 455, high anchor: 405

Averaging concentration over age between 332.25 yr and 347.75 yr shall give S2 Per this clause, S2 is 420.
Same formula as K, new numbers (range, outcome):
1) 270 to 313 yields 412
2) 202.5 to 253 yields 456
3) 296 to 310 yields 412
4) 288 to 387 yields 409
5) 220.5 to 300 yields 428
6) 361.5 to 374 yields 418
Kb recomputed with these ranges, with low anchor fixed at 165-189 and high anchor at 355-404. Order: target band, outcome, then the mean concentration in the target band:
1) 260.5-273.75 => 0.2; 408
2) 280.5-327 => 0.4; 408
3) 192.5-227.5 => -3.2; 461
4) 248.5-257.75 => -0.2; 427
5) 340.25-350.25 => -0.3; 421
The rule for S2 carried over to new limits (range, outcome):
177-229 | 452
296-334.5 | 408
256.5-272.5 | 410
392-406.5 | 403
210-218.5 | 468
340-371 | 415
